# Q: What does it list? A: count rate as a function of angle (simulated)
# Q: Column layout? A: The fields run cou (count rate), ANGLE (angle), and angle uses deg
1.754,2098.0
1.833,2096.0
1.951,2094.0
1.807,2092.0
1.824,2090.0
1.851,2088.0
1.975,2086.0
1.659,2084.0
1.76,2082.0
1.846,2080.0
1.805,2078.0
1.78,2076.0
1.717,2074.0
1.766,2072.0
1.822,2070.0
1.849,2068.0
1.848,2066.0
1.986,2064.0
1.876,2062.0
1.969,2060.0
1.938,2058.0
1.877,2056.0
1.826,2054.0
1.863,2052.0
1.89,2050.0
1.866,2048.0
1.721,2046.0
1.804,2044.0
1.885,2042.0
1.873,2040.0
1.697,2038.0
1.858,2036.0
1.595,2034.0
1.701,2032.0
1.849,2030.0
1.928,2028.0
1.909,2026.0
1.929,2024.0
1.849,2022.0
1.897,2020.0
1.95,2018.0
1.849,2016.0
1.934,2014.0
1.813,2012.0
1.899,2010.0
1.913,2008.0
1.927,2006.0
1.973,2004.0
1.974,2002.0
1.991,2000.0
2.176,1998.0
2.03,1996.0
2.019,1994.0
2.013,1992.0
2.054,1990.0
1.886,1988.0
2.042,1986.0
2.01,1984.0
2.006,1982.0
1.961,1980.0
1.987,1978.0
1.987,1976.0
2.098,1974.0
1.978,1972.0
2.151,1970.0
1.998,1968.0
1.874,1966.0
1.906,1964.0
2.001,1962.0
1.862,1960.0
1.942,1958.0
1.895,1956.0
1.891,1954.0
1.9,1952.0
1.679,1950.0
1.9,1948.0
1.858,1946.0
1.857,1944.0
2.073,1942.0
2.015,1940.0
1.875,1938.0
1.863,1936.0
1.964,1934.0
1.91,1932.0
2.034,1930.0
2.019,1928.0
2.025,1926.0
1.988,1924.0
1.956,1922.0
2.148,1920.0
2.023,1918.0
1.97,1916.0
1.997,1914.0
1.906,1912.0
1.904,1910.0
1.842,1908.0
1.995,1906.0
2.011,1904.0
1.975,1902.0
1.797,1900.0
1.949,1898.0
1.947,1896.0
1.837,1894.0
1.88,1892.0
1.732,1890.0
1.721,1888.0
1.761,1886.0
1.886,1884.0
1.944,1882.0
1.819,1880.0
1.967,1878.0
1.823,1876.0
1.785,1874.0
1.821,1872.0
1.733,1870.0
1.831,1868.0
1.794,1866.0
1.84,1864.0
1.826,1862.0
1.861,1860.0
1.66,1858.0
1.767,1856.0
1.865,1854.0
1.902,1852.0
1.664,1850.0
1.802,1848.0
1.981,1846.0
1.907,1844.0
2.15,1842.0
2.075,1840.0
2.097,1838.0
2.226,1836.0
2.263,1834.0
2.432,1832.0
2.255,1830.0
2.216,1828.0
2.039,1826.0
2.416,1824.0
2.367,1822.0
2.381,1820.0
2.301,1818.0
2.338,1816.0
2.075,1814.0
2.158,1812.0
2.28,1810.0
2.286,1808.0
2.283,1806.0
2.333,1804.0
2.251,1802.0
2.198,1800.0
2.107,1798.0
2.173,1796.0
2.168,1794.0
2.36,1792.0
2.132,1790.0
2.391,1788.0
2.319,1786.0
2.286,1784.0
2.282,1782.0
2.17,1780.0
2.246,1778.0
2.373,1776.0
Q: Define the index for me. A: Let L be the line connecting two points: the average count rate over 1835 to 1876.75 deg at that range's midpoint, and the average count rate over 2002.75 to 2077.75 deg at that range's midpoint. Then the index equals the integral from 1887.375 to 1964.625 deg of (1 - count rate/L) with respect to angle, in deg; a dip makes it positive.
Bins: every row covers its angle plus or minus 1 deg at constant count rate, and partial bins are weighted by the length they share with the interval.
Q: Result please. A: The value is -2.4 deg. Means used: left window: 1.88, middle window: 1.93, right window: 1.85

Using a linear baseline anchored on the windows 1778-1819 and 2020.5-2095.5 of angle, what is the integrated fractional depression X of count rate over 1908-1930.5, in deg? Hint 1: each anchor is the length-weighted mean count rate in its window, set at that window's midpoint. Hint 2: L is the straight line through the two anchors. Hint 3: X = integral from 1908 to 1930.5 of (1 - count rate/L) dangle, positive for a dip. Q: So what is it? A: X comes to 0.7 deg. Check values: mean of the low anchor 2.24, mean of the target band 1.99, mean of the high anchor 1.84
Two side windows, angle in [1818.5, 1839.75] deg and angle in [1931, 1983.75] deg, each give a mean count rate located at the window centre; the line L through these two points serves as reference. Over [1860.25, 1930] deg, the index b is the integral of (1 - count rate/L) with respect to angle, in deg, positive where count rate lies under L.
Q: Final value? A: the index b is 6.55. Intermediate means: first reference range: 2.26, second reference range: 1.94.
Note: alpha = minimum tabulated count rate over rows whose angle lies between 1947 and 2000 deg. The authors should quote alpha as 1.679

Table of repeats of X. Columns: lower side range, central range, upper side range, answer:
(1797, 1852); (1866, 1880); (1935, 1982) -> 1.8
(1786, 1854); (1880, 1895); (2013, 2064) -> 1.9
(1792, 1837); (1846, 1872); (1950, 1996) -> 4.4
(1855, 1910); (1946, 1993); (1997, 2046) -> -2.2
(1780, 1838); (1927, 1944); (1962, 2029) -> 0.8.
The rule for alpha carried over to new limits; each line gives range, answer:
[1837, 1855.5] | 1.664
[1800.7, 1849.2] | 1.802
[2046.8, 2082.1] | 1.717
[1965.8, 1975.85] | 1.874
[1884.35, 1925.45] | 1.721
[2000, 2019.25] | 1.813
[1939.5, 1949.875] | 1.857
